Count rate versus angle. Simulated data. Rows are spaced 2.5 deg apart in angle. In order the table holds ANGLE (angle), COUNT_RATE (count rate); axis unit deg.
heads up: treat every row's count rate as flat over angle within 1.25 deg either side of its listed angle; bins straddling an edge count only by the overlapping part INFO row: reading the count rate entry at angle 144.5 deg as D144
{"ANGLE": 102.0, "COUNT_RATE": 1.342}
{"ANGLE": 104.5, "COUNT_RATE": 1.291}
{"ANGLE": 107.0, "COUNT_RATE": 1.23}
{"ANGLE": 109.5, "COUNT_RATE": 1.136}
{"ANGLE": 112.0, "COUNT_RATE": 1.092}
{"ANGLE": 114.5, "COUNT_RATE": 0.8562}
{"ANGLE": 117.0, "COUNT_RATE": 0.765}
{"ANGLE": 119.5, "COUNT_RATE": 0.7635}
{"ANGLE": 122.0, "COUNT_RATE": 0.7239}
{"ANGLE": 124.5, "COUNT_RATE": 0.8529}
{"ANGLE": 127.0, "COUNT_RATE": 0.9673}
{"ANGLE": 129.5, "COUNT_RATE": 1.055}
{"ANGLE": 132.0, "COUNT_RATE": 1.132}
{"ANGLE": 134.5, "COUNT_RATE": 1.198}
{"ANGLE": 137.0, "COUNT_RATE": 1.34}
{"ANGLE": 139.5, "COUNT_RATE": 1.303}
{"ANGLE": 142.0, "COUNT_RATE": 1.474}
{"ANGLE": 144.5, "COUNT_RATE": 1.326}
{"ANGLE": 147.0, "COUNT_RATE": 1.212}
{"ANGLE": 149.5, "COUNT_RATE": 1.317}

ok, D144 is 1.326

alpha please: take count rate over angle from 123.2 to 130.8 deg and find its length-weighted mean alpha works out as 0.958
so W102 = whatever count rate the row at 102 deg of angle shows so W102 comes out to 1.342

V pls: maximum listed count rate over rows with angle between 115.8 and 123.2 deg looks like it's 0.765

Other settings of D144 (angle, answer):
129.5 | 1.055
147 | 1.212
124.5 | 0.8529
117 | 0.765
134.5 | 1.198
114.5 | 0.8562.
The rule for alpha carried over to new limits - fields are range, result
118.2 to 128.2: 0.826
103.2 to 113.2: 1.19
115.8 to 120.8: 0.764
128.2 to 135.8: 1.13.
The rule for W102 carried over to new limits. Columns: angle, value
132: 1.132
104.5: 1.291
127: 0.9673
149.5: 1.317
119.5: 0.7635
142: 1.474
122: 0.7239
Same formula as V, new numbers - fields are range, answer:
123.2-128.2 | 0.9673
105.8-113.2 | 1.23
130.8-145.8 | 1.474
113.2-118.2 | 0.8562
